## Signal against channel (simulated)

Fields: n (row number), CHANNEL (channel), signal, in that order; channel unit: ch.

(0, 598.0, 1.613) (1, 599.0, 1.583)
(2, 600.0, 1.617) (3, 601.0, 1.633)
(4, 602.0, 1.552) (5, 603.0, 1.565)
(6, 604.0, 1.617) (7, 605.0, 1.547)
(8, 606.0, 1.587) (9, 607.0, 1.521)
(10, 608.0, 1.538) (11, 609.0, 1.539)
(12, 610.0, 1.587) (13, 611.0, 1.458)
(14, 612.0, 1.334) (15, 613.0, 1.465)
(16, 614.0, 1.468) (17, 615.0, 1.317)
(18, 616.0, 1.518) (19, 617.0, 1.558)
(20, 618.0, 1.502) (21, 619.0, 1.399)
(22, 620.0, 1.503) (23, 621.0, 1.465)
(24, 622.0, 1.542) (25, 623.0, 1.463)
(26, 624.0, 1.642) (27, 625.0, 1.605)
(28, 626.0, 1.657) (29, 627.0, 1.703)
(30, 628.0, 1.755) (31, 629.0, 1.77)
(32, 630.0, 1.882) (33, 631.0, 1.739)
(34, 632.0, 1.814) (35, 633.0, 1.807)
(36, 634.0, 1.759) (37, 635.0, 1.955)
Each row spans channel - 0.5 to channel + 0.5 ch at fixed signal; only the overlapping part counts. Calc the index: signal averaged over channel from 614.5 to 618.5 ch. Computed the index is 1.47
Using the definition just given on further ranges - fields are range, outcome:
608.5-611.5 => 1.53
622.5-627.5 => 1.61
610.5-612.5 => 1.4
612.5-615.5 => 1.42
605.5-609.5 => 1.55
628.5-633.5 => 1.8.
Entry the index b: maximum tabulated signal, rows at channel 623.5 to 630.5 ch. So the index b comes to 1.882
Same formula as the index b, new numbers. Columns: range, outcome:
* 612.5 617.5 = 1.558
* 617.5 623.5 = 1.542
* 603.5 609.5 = 1.617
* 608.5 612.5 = 1.587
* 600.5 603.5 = 1.633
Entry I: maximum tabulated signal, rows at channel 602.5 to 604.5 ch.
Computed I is 1.617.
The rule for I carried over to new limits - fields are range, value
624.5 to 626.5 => 1.657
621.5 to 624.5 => 1.642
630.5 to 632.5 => 1.814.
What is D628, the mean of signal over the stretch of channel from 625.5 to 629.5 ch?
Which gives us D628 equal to 1.72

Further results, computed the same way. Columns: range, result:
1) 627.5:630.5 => 1.8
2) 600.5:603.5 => 1.58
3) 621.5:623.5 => 1.5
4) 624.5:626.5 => 1.63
